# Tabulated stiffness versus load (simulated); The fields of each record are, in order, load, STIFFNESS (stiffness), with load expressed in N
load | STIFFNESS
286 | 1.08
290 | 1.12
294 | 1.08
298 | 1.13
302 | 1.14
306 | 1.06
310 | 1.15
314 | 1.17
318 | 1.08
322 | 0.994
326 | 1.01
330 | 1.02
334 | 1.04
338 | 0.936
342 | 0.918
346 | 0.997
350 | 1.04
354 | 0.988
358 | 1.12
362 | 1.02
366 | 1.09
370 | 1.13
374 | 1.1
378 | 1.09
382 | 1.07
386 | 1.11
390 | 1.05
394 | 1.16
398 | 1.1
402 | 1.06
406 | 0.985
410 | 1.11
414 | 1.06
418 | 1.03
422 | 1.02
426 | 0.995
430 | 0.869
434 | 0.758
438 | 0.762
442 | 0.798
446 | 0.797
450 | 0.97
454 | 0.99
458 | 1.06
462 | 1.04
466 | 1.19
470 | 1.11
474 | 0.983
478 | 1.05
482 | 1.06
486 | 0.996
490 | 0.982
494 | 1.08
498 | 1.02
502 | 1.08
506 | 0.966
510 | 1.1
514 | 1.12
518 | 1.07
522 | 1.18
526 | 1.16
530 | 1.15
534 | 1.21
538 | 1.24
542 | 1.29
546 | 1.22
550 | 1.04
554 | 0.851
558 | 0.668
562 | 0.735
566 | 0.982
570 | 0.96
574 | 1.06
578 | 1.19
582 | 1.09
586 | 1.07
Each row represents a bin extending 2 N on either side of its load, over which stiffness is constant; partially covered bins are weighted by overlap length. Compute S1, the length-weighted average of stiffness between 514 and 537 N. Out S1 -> 1.15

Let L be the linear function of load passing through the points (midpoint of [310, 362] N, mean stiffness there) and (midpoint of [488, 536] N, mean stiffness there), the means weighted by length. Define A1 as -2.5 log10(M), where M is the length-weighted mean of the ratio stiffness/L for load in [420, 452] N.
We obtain 0.219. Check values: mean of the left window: 1.03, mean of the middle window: 0.871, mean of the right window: 1.09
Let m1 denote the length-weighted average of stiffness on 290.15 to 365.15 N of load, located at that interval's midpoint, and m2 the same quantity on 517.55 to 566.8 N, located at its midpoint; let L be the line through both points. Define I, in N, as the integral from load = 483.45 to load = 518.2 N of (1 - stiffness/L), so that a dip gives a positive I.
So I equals 0.5 N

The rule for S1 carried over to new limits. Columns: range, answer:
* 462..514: 1.05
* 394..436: 1.01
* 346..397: 1.08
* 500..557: 1.11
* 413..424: 1.03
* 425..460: 0.886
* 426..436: 0.85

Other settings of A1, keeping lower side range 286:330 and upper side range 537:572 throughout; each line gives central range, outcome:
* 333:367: 0.06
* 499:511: -0.03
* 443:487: 0.01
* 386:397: -0.05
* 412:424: 0.01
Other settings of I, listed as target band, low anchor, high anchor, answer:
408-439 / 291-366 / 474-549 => 3.5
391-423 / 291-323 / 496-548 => 1.5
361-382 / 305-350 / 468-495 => -1.1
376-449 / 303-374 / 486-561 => 4.7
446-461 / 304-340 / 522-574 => 1.0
